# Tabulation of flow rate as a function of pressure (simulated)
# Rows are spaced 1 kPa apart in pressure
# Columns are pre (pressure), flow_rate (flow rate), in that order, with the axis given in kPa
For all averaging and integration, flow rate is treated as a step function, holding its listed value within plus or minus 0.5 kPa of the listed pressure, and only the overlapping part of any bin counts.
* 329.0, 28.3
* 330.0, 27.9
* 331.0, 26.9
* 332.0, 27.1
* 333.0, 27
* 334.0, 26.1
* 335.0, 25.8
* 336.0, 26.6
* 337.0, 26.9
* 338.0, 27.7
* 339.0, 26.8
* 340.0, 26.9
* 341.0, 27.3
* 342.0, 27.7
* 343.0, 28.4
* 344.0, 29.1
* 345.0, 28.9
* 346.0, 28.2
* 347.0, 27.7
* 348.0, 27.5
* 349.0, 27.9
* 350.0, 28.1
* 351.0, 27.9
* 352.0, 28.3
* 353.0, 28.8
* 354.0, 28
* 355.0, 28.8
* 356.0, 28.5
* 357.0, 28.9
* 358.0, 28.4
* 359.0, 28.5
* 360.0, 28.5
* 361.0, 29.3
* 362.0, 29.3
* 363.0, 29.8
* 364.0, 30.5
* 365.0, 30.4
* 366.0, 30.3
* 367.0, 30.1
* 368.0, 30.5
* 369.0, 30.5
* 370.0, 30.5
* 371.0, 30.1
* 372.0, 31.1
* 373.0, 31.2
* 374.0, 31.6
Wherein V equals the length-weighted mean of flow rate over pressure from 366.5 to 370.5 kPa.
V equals 30.4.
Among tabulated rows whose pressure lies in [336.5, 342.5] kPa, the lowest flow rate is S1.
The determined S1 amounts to 26.8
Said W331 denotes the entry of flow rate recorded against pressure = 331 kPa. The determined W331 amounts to 26.9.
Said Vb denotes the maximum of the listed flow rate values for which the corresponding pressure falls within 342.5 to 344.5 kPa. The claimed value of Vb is 29.1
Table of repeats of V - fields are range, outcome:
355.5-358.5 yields 28.6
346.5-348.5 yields 27.6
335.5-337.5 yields 26.8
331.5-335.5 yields 26.5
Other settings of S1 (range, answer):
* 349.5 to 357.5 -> 27.9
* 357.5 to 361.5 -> 28.4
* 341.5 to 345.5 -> 27.7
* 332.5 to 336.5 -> 25.8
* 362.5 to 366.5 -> 29.8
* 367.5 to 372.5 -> 30.1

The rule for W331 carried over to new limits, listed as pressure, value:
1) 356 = 28.5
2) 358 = 28.4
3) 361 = 29.3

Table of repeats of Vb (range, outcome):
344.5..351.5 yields 28.9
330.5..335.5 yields 27.1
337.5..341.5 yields 27.7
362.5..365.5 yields 30.5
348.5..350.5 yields 28.1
